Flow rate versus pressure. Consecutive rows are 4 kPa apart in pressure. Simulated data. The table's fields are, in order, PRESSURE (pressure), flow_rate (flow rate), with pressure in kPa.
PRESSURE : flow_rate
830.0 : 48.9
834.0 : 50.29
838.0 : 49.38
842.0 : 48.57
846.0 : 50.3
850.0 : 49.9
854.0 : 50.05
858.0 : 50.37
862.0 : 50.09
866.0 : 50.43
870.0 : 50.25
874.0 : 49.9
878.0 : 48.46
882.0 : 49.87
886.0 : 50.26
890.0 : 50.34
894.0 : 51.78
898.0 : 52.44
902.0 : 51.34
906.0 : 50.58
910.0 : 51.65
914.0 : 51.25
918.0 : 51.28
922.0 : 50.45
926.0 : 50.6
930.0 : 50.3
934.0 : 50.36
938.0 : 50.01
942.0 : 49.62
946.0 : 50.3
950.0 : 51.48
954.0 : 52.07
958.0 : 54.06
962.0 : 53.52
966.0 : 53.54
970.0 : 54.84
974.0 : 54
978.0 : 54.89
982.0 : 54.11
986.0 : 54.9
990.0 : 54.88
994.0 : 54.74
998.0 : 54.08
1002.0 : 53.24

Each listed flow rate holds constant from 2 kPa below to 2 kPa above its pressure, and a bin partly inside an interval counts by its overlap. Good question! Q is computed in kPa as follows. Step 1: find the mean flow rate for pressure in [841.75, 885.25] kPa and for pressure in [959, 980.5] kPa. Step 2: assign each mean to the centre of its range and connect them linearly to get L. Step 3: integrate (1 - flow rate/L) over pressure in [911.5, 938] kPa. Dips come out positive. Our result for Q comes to 0.8 kPa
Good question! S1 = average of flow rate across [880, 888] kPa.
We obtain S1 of 50.1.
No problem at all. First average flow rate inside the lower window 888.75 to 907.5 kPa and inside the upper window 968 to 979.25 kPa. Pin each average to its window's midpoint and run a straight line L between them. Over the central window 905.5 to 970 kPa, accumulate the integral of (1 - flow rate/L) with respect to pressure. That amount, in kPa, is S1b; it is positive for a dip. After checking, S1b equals 1.9 kPa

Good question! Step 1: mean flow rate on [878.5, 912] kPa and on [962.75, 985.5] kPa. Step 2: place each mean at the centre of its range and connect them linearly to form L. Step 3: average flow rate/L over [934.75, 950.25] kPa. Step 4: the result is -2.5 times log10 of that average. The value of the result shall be 0.06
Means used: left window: 50.9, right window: 54.3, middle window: 50.2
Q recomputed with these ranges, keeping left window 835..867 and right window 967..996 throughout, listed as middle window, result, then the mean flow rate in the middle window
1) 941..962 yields 0.7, 51.8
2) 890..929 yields 0.6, 51.2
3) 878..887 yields 0.2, 49.7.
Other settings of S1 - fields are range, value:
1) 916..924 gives 50.9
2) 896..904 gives 51.9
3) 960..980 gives 54.2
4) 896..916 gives 51.5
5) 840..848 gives 49.4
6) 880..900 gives 50.9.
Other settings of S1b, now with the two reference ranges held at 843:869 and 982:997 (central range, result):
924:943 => 0.9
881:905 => 0.2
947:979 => 0.2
